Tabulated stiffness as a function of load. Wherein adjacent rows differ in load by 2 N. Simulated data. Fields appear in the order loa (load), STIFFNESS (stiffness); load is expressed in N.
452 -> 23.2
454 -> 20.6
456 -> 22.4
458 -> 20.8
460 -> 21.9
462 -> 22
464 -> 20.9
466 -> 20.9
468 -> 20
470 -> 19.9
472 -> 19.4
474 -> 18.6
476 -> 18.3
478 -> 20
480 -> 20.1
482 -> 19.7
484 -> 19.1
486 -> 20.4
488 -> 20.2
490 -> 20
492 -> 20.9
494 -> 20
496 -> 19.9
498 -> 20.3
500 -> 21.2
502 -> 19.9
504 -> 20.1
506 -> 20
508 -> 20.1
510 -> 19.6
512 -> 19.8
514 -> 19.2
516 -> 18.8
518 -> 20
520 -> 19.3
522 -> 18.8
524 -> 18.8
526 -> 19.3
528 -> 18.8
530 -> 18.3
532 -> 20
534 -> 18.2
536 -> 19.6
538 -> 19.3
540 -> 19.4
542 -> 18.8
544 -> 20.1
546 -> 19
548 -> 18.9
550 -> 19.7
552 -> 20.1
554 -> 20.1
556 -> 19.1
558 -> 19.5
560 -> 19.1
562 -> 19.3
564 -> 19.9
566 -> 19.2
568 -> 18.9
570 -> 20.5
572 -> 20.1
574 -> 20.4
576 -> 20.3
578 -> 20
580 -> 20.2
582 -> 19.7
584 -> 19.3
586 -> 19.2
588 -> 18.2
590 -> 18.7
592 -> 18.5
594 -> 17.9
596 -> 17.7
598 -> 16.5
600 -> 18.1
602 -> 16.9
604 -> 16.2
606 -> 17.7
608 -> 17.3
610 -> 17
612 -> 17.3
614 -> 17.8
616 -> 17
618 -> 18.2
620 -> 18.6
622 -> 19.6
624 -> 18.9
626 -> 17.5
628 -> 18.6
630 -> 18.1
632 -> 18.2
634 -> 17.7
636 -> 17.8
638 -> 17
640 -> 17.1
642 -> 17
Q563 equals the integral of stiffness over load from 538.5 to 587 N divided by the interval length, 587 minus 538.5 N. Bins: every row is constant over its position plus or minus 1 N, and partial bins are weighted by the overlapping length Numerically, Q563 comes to 19.6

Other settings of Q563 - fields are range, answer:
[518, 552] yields 19.2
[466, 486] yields 19.6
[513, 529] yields 19.1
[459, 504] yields 20.2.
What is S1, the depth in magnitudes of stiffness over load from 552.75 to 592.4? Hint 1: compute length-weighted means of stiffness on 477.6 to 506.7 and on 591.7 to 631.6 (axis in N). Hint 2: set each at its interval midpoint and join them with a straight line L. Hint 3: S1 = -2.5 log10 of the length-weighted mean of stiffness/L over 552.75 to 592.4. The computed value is -0.057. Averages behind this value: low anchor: 20.1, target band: 19.5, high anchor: 17.8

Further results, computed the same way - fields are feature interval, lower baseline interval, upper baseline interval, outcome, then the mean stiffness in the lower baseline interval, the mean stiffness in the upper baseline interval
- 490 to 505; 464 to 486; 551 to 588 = -0.033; 19.7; 19.7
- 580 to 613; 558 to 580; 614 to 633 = 0.063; 19.8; 18.3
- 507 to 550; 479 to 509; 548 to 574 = 0.034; 20.1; 19.6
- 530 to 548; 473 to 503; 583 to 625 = -0.010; 19.9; 17.9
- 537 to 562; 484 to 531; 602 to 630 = -0.025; 19.7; 17.8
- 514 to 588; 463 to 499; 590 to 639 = -0.036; 19.9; 17.8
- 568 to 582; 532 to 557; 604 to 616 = -0.096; 19.4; 17.3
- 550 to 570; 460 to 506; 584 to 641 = -0.043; 20.1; 17.9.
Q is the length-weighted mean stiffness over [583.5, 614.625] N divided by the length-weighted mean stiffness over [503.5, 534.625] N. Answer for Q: 0.92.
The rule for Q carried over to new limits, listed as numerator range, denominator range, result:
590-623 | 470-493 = 0.90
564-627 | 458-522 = 0.93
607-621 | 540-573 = 0.90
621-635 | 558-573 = 0.94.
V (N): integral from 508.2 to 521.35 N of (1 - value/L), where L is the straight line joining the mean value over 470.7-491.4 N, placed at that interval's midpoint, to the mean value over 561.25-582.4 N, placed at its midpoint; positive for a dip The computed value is 0.16 N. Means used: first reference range 19.6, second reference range 19.9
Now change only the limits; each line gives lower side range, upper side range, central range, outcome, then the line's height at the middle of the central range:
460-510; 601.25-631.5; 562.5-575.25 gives -0.8 N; 18.6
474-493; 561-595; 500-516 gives -0.1 N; 19.7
